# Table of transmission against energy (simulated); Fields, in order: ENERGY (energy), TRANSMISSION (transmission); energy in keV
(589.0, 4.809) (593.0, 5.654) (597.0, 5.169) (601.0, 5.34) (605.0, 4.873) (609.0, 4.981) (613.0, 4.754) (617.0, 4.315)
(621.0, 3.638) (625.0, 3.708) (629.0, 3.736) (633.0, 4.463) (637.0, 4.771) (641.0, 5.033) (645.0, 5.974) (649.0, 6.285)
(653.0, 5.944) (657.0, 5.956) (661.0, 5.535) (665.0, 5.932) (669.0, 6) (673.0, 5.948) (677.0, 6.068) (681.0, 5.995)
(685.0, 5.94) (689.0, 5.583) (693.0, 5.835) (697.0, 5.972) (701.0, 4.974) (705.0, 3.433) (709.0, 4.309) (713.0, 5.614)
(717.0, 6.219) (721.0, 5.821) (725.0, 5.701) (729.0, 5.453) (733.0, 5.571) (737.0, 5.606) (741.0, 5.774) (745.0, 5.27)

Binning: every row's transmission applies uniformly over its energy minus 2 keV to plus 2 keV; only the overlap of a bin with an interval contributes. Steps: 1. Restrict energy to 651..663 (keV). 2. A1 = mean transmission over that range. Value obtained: 5.81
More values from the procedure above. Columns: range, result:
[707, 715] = 4.96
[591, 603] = 5.39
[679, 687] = 5.97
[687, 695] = 5.71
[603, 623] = 4.51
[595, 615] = 5.02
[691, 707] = 5.05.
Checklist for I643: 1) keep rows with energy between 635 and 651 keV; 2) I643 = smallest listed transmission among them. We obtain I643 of 4.771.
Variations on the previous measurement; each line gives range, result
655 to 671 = 5.535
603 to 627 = 3.638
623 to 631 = 3.708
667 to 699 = 5.583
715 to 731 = 5.453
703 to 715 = 3.433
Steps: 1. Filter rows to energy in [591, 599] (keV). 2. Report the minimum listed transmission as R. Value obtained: 5.169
